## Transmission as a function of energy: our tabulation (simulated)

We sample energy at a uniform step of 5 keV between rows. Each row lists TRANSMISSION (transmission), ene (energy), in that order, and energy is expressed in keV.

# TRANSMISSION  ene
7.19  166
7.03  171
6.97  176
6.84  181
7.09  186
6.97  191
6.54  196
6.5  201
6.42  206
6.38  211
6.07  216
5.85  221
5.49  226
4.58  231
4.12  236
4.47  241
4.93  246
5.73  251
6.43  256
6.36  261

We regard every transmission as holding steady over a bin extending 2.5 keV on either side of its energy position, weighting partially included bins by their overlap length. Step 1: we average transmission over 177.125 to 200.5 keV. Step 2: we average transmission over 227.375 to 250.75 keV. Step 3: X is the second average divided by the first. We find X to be 0.7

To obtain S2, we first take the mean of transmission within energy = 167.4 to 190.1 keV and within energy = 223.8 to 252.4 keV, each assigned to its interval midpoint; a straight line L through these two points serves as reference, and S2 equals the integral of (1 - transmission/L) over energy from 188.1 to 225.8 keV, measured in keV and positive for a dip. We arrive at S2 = -2.36 keV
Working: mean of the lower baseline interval 6.99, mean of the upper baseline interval 4.85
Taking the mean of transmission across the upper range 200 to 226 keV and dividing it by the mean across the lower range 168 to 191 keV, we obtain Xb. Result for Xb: 0.9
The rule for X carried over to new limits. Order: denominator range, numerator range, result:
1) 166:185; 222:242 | 0.68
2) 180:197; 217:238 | 0.74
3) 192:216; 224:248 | 0.73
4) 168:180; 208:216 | 0.90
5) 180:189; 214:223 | 0.85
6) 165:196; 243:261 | 0.83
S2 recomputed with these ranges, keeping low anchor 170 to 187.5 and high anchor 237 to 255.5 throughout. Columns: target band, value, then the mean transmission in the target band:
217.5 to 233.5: 1.0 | 5.35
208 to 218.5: -0.4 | 6.23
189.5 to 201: -0.3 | 6.68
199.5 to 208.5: -0.2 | 6.46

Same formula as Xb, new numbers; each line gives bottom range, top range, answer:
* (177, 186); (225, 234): 0.71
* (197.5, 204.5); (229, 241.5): 0.67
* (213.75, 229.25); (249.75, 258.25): 1.07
